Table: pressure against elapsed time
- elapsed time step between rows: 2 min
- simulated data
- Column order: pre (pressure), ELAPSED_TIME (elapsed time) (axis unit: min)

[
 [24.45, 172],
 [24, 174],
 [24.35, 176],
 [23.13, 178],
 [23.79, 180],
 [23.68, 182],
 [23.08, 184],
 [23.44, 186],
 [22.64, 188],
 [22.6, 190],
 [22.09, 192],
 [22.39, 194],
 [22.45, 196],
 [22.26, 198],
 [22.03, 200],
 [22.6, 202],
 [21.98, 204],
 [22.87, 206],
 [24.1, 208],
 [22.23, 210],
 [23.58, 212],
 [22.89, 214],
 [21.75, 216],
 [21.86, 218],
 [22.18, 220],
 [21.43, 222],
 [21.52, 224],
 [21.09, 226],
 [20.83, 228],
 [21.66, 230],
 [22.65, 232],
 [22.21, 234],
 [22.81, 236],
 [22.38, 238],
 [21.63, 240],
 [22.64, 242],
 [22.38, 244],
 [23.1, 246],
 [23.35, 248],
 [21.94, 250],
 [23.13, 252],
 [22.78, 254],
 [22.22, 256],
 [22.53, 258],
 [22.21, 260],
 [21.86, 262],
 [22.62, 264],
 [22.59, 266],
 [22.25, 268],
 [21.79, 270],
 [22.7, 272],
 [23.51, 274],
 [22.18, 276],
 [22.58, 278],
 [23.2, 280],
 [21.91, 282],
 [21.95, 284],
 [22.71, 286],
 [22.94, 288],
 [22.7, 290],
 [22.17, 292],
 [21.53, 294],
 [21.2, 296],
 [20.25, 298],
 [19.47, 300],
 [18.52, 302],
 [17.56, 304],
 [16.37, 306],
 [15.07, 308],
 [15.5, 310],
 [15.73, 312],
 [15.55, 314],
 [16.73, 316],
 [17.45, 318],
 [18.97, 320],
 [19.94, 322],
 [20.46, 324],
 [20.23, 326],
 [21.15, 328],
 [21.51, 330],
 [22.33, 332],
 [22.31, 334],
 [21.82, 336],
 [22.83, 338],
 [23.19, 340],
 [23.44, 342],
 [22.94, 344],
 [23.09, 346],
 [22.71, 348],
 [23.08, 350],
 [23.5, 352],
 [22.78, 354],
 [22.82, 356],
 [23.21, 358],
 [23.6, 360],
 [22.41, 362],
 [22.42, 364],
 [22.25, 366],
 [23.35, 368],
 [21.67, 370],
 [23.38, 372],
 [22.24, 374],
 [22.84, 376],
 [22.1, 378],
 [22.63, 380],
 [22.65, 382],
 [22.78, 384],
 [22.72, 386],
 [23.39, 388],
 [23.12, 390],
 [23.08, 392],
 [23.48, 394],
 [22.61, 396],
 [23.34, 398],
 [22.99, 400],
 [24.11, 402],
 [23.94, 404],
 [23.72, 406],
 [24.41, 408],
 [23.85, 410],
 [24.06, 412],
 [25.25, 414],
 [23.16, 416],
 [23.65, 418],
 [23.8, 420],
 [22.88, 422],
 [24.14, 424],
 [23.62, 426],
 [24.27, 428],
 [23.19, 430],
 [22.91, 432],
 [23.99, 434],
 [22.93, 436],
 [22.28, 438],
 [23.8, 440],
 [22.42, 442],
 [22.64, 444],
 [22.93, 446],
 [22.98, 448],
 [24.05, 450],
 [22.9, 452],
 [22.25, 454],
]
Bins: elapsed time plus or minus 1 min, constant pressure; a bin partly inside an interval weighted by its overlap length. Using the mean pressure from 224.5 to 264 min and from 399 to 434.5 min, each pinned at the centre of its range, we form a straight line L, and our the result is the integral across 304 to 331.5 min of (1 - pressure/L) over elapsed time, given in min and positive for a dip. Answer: 5.8 min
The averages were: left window 22.3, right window 23.8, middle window 18.1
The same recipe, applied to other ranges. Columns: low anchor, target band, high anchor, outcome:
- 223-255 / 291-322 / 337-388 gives 6.01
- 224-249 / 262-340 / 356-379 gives 6.43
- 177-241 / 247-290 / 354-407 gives 0.17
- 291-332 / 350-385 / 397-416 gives -1.49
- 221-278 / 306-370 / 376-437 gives 5.46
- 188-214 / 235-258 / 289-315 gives -1.97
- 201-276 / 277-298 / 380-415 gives 0.48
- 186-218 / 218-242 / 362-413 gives 0.80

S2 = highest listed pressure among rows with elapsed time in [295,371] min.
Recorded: 23.6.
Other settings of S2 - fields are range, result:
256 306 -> 23.51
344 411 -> 24.41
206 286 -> 24.1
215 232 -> 22.65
